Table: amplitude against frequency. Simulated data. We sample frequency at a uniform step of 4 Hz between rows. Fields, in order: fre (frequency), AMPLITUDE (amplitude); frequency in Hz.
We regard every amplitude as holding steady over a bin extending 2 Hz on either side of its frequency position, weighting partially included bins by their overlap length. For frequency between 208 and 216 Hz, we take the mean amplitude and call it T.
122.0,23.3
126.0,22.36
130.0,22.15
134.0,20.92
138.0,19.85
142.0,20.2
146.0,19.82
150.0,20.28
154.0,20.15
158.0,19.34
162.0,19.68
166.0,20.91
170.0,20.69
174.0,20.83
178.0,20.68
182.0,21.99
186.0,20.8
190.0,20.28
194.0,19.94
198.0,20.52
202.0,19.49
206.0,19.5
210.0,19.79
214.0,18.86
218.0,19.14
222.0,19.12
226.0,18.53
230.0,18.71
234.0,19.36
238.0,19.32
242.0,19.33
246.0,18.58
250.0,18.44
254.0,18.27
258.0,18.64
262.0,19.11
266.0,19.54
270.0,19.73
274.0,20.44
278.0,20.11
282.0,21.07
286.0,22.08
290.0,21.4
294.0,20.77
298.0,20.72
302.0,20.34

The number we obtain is 19.3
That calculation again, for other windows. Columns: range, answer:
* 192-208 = 19.9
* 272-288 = 20.9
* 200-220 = 19.4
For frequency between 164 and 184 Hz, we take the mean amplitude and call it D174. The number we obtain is 21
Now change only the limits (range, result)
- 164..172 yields 20.8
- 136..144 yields 20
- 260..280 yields 19.8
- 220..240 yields 19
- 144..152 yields 20.1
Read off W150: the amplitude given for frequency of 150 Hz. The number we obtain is 20.28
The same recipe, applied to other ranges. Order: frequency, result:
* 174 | 20.83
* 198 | 20.52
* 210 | 19.79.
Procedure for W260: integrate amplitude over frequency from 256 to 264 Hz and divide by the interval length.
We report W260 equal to 18.9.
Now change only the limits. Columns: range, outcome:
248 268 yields 18.8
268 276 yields 20.1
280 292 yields 21.5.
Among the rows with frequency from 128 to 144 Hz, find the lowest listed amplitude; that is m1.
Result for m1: 19.85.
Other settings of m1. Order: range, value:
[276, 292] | 20.11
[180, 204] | 19.49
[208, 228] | 18.53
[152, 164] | 19.34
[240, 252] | 18.44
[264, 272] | 19.54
